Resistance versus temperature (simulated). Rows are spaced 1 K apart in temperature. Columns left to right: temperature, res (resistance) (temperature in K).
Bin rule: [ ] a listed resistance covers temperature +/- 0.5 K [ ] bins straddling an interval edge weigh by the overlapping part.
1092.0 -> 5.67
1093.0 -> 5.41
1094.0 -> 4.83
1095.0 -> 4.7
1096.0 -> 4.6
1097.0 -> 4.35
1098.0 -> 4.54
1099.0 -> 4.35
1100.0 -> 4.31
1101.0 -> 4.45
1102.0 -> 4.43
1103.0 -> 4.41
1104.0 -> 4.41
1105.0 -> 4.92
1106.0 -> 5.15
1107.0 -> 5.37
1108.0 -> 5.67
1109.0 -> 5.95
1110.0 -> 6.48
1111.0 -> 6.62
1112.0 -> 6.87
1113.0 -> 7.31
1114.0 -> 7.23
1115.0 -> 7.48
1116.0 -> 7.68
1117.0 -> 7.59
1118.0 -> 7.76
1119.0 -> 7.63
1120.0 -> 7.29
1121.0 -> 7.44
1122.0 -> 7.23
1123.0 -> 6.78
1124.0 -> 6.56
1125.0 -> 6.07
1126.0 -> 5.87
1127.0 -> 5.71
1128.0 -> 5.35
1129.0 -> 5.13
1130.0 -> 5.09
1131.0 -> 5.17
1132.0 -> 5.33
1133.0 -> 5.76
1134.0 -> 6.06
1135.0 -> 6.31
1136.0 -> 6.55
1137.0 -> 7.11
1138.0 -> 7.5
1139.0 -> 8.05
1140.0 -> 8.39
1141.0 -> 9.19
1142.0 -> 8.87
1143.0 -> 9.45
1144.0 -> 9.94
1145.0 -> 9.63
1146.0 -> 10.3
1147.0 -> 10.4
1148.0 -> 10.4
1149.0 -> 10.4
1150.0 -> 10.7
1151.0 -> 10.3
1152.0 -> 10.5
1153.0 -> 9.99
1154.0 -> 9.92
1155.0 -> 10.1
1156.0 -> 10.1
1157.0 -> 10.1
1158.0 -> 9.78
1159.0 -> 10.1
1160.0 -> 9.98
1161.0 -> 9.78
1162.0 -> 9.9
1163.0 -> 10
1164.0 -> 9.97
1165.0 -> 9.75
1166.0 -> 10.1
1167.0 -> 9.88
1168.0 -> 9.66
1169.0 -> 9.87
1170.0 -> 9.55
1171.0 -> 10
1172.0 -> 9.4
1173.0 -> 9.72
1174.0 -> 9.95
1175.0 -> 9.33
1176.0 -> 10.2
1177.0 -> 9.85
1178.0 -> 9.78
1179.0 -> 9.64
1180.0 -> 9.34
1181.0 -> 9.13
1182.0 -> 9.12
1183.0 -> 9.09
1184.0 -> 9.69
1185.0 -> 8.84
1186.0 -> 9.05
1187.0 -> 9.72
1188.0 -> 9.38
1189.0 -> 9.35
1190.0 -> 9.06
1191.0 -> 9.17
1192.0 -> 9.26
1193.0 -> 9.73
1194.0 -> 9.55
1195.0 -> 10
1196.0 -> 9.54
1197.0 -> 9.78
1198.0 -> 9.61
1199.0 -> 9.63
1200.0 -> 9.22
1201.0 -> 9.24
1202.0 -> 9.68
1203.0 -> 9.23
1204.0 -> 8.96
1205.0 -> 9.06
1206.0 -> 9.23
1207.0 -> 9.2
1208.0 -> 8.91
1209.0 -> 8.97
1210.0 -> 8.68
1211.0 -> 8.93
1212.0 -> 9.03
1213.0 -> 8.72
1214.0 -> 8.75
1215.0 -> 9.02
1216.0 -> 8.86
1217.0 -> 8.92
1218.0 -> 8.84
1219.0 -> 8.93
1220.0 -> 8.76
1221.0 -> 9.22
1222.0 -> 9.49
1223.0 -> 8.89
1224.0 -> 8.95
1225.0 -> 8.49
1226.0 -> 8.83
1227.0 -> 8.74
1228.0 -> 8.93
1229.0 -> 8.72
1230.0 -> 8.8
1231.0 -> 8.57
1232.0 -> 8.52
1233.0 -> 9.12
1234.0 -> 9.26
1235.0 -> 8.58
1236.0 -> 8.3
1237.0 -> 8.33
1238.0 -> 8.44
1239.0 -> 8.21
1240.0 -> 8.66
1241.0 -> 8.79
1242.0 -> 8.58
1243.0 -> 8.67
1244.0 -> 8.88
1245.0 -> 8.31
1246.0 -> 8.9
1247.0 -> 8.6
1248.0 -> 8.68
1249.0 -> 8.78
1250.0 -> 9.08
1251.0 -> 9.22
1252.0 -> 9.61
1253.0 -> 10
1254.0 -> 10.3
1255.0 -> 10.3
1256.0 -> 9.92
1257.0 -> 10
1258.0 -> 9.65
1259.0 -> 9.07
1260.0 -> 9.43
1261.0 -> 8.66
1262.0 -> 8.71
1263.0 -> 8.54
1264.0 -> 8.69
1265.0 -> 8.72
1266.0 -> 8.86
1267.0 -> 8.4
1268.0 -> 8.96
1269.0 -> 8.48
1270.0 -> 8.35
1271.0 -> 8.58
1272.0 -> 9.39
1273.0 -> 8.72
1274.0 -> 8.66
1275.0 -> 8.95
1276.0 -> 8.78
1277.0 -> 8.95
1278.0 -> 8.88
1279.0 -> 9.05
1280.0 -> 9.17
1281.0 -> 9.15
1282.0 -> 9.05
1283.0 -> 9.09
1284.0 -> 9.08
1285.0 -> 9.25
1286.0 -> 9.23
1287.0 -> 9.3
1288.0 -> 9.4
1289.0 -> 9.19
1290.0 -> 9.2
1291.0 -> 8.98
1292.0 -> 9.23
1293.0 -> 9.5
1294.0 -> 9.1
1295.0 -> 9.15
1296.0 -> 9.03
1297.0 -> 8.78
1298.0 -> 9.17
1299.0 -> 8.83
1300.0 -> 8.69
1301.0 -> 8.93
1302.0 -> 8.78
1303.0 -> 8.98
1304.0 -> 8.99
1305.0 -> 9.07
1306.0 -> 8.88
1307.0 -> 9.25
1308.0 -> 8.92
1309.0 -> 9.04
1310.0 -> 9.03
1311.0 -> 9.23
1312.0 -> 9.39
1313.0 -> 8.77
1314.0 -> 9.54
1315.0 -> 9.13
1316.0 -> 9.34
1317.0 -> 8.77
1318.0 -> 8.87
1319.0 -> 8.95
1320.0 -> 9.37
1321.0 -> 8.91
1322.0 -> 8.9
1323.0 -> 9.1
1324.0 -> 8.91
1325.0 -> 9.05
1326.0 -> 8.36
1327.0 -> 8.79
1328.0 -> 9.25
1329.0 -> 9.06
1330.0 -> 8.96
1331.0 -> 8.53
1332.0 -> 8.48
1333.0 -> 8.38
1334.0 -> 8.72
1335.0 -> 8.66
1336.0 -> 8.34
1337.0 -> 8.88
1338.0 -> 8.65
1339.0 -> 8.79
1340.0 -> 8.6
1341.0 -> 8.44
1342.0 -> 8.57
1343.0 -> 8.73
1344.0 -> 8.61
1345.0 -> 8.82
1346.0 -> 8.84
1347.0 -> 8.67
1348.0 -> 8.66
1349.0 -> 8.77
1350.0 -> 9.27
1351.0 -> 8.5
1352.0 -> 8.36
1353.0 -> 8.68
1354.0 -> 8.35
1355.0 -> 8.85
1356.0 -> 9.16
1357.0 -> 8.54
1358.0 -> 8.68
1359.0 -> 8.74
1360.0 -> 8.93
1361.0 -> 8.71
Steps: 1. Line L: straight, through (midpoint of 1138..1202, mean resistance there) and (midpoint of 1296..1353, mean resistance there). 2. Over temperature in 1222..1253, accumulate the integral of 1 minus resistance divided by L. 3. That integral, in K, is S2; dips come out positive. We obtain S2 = 1.8 K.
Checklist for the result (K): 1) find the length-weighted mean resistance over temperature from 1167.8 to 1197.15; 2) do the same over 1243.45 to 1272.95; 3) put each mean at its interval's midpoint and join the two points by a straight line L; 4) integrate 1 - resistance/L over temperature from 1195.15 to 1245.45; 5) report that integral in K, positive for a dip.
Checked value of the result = 2.0 K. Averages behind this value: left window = 9.52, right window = 9.07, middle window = 8.93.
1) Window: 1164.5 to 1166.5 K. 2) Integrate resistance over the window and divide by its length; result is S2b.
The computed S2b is 9.93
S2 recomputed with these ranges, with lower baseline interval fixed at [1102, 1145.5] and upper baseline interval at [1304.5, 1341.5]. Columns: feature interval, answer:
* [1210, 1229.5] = -2.8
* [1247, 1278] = -3.1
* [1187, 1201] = -3.7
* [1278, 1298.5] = -1.5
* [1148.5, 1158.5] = -4.5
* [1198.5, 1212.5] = -2.8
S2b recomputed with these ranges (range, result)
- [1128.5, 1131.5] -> 5.13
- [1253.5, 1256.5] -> 10.2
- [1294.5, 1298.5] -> 9.03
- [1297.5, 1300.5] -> 8.9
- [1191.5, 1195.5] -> 9.64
